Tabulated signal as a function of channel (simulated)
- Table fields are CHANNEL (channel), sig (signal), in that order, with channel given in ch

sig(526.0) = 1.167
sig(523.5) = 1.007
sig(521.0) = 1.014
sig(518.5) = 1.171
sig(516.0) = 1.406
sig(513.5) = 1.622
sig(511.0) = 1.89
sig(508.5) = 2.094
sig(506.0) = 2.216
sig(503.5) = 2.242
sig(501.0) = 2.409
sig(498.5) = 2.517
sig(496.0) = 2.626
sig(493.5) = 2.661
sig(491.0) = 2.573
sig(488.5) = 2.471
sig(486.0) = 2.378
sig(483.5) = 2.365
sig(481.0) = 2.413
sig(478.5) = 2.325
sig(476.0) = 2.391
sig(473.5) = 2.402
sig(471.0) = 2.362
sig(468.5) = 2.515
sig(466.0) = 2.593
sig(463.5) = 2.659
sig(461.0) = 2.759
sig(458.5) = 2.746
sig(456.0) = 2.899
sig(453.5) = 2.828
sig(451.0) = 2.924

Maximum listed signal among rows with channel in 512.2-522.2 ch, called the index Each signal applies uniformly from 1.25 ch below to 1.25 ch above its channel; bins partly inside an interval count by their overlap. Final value 1.622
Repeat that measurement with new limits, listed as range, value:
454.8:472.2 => 2.899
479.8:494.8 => 2.661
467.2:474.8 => 2.515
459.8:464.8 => 2.759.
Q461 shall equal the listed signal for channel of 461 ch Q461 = 2.759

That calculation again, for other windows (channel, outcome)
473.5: 2.402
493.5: 2.661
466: 2.593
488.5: 2.471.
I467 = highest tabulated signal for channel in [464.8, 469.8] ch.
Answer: 2.593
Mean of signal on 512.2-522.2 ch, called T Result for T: 1.31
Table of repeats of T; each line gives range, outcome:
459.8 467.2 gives 2.67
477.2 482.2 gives 2.37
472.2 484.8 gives 2.38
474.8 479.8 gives 2.36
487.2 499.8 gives 2.57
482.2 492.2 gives 2.45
